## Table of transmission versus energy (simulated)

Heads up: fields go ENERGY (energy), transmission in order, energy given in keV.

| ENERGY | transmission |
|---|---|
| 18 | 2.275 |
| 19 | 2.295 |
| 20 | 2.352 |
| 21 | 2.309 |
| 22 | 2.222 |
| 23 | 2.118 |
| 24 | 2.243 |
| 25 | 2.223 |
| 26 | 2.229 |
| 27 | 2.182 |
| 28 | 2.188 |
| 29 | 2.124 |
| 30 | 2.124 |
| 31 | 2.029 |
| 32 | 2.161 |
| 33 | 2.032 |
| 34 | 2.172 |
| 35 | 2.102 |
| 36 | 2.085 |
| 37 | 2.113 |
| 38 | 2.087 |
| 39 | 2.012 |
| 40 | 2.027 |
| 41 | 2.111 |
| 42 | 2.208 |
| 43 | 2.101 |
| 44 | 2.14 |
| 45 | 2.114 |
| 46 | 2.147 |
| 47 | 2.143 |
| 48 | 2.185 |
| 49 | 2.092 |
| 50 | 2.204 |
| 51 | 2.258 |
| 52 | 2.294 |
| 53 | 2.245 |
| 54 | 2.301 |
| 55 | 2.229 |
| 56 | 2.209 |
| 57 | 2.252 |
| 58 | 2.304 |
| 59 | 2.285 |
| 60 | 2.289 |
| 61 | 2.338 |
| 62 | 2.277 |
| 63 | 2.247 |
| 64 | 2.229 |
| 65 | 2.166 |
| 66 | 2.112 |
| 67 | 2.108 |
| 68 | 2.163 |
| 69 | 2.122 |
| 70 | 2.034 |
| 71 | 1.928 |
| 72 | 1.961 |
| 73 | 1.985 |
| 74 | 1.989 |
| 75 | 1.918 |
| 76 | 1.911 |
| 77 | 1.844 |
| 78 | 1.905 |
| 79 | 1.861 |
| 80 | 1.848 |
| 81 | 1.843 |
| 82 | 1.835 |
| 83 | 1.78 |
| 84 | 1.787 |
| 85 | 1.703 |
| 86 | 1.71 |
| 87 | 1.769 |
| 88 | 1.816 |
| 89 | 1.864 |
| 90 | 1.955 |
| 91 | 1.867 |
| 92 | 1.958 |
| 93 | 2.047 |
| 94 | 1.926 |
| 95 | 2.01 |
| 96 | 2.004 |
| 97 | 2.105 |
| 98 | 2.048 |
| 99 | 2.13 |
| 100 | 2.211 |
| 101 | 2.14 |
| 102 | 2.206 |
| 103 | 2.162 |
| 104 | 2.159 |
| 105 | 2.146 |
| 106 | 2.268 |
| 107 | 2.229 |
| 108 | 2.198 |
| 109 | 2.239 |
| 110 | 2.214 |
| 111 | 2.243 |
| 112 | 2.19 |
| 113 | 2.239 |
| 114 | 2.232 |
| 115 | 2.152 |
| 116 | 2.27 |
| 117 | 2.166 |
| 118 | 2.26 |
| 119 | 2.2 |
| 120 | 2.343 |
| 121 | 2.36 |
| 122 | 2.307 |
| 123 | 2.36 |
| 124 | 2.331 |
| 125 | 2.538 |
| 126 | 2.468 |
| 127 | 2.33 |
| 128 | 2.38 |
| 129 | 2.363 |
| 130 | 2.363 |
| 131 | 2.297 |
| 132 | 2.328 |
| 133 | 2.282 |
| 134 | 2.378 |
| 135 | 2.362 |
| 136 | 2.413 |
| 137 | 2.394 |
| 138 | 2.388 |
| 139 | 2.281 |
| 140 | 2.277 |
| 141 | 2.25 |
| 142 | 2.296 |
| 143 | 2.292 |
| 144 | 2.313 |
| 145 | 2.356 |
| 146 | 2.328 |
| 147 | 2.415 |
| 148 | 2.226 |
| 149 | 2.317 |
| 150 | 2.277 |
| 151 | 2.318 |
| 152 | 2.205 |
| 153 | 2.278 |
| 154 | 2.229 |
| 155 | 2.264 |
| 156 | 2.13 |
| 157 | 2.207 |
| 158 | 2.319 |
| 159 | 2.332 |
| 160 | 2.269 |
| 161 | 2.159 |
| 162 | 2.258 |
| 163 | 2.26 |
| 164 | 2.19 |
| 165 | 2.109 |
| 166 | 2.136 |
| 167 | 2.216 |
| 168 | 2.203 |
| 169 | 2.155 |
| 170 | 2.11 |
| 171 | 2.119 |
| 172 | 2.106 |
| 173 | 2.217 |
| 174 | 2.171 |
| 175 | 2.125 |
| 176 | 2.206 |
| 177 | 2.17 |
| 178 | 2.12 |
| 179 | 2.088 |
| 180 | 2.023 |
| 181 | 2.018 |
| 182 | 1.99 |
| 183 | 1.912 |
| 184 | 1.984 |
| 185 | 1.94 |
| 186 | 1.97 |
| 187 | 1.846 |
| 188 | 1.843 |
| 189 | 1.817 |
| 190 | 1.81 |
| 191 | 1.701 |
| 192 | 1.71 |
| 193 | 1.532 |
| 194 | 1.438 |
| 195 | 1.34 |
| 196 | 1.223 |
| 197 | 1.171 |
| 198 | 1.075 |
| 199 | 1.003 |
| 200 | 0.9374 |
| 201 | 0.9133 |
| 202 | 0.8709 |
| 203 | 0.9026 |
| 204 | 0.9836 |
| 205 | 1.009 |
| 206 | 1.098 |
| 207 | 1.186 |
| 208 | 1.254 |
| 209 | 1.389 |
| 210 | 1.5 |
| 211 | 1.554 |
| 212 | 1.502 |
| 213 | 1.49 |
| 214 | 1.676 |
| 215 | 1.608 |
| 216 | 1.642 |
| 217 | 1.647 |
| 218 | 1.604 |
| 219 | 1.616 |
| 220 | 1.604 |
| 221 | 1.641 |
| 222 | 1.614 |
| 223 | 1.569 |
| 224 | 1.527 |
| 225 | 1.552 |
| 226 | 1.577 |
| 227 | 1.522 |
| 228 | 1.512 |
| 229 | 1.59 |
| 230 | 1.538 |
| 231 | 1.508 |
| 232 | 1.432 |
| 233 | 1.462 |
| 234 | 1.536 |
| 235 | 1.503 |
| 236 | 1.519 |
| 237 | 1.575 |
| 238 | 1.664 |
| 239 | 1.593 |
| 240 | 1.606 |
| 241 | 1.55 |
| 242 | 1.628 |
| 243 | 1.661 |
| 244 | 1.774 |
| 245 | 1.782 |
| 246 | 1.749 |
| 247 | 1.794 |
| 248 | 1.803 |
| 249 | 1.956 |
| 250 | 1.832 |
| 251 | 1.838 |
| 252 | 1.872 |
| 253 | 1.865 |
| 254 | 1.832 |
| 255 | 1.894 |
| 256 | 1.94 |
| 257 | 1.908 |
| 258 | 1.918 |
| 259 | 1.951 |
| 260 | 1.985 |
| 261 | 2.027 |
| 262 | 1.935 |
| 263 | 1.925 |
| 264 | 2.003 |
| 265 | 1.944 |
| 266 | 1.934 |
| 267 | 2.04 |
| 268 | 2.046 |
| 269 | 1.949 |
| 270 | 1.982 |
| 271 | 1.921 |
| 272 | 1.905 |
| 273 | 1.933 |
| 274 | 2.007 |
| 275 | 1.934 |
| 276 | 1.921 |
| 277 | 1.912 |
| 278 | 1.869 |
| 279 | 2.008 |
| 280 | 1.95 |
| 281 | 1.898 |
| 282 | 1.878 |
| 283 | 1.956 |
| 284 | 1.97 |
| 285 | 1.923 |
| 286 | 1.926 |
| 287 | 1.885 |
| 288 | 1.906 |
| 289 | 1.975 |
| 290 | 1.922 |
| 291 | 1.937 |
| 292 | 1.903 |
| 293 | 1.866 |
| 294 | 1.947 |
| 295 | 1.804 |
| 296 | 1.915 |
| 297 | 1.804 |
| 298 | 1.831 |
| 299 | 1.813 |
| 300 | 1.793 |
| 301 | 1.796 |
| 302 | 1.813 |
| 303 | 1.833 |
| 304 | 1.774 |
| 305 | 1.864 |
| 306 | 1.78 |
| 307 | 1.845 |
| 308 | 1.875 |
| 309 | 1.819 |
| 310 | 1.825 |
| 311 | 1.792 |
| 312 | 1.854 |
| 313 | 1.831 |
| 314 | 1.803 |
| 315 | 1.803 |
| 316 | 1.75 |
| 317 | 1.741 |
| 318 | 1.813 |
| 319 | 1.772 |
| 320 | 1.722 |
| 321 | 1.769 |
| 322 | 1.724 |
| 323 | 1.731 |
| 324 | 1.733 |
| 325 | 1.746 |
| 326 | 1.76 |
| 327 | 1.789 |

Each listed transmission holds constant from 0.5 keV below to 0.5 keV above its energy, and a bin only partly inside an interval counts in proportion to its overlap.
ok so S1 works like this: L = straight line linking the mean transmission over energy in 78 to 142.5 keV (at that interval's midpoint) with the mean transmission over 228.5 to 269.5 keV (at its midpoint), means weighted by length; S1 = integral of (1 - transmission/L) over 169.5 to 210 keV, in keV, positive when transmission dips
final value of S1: 6.55 keV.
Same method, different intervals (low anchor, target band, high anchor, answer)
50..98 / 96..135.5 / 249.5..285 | -4.80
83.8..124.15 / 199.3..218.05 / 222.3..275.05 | 5.71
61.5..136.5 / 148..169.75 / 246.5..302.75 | -1.90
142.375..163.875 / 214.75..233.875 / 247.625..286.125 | 4.59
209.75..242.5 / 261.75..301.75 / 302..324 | -4.84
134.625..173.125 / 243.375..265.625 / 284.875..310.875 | 1.02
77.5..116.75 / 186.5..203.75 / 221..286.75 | 4.85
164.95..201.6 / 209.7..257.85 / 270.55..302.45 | 5.36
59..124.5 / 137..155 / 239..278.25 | -2.53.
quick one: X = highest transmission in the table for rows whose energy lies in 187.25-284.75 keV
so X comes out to 2.046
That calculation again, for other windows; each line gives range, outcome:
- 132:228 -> 2.415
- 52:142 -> 2.538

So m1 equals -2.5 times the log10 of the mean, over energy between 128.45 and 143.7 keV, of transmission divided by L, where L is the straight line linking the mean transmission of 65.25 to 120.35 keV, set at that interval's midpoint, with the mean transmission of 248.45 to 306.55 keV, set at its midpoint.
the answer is -0.16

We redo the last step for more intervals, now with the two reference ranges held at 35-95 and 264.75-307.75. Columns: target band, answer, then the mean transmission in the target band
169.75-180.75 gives -0.08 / 2.13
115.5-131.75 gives -0.16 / 2.33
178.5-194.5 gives 0.07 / 1.85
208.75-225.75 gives 0.23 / 1.58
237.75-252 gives 0.11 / 1.74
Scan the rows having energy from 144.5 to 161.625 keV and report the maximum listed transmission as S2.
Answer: 2.415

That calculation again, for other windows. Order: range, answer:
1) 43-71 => 2.338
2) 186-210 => 1.97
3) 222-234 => 1.614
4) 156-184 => 2.332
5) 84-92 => 1.958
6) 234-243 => 1.664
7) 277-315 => 2.008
